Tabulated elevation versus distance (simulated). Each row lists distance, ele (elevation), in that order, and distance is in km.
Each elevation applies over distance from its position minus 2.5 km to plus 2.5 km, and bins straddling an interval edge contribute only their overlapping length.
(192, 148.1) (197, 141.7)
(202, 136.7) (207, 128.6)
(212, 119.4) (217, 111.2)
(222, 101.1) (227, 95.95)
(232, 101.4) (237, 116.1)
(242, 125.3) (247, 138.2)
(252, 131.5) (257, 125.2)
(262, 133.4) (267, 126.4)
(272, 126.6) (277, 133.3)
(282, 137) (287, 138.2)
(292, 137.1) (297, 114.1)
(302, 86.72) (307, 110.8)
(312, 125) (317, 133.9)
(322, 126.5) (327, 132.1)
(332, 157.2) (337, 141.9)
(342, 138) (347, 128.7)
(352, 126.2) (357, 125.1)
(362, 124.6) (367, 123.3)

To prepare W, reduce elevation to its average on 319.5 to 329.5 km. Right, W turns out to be 129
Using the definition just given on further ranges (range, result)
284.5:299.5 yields 130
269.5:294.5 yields 134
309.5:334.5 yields 135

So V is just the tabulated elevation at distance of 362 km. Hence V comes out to 124.6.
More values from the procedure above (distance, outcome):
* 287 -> 138.2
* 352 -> 126.2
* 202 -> 136.7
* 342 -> 138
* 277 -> 133.3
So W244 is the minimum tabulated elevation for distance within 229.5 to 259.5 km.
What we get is 101.4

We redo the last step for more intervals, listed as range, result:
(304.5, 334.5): 110.8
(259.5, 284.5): 126.4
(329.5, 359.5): 125.1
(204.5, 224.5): 101.1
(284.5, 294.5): 137.1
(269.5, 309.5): 86.72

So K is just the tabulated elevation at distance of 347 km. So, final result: 128.7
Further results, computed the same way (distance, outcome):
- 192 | 148.1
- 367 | 123.3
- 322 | 126.5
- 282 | 137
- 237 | 116.1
